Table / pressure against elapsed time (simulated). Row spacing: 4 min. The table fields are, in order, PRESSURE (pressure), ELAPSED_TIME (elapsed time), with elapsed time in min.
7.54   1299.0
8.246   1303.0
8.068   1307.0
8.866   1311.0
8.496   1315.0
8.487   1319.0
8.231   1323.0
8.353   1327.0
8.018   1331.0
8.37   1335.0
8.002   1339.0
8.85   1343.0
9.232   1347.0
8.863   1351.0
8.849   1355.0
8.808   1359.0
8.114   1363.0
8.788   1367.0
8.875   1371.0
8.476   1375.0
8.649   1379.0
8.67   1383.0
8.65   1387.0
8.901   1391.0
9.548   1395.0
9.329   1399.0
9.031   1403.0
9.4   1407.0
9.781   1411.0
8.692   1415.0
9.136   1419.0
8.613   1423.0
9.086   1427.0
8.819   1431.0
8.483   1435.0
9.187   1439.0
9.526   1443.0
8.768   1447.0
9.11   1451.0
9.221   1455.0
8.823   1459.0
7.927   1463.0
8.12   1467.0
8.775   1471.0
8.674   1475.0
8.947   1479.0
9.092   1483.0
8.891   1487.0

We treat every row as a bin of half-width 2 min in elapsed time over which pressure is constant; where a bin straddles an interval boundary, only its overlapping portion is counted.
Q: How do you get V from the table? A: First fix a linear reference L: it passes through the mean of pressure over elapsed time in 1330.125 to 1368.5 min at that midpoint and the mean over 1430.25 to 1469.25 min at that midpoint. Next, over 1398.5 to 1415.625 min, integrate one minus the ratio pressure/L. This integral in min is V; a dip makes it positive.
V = -1.1 min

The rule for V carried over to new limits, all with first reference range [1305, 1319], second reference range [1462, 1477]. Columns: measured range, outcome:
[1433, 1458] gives -1.86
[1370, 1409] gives -2.37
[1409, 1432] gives -1.65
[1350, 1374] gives -0.70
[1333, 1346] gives -0.01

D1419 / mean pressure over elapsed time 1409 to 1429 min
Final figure 9.06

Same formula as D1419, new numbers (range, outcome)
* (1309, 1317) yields 8.68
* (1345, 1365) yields 8.77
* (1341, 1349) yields 9.04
